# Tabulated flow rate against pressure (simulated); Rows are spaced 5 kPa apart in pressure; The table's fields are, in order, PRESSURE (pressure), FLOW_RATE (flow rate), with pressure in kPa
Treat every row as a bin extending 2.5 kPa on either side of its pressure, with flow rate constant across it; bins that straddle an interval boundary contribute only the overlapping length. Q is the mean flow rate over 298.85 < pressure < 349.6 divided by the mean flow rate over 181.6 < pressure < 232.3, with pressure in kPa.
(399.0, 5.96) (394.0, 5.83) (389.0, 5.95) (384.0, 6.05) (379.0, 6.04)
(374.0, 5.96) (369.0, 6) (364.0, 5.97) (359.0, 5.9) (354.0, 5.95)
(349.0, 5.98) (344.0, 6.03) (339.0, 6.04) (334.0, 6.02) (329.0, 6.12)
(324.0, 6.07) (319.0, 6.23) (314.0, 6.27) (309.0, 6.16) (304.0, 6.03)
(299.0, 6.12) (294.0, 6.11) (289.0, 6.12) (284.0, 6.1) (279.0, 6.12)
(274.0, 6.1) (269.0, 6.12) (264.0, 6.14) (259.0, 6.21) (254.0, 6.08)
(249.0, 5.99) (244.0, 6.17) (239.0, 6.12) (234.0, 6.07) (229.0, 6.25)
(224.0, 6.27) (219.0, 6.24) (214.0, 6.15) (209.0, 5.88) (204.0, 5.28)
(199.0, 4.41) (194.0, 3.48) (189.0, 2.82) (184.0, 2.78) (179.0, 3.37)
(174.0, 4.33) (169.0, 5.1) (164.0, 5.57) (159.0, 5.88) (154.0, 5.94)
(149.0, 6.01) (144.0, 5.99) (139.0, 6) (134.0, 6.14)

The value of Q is 1.23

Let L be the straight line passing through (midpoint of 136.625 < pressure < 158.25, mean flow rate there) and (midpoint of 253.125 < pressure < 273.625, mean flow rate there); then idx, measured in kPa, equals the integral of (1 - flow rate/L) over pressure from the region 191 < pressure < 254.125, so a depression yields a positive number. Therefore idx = 4.13 kPa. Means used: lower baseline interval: 5.98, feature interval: 5.69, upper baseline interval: 6.14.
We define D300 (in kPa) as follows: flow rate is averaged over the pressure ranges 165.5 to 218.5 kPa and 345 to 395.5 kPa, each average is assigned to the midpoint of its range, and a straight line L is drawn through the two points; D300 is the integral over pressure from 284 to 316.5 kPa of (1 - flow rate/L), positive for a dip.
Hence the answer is -4.6 kPa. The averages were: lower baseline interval 4.45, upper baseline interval 5.97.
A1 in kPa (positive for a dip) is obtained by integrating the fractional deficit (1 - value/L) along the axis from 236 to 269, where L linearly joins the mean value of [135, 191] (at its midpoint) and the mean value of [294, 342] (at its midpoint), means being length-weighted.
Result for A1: -2.9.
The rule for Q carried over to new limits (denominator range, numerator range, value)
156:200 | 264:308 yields 1.45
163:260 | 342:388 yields 1.15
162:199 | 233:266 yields 1.55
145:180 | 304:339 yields 1.16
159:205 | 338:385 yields 1.43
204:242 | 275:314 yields 1.01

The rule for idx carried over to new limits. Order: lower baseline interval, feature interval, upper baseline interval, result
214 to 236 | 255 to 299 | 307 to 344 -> 0.26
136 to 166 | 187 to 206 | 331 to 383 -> 6.19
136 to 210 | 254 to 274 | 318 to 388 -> -2.58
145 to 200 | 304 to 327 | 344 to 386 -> -2.25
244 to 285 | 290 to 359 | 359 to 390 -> -0.41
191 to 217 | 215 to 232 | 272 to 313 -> -3.17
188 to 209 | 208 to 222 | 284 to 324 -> -4.66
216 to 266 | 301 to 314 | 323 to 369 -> -0.15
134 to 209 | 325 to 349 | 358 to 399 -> -1.26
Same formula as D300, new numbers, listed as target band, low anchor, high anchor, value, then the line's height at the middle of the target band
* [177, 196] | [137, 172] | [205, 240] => 9.07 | 5.92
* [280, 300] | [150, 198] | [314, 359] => -1.88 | 5.59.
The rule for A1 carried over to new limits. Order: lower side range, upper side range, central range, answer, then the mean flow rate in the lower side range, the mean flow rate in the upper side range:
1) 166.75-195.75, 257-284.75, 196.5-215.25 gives -4.5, 3.64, 6.13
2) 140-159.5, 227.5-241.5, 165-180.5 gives 4.0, 5.97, 6.14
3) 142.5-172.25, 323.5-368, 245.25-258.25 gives -0.5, 5.7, 6.01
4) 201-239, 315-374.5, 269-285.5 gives -0.3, 6.01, 6.03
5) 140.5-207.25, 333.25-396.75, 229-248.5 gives -3.7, 4.72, 5.98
